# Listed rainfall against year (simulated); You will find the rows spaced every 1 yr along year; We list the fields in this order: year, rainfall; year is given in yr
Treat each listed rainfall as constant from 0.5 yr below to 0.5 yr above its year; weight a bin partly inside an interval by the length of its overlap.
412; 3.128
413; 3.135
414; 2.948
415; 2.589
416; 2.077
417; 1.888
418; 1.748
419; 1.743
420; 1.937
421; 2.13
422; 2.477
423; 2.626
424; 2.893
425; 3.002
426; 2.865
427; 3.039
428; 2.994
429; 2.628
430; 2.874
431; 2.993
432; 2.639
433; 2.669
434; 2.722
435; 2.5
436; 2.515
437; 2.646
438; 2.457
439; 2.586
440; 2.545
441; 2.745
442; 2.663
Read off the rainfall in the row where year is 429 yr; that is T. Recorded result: 2.628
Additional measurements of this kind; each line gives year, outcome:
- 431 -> 2.993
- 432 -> 2.639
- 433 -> 2.669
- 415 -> 2.589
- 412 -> 3.128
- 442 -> 2.663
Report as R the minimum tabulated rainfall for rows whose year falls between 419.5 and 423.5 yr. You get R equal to 1.937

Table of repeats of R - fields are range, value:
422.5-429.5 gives 2.626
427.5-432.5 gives 2.628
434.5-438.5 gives 2.457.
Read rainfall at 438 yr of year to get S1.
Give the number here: 2.457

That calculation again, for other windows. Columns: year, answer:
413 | 3.135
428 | 2.994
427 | 3.039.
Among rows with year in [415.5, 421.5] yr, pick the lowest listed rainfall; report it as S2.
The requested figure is 1.743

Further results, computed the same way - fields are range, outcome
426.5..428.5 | 2.994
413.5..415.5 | 2.589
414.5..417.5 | 1.888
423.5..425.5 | 2.893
